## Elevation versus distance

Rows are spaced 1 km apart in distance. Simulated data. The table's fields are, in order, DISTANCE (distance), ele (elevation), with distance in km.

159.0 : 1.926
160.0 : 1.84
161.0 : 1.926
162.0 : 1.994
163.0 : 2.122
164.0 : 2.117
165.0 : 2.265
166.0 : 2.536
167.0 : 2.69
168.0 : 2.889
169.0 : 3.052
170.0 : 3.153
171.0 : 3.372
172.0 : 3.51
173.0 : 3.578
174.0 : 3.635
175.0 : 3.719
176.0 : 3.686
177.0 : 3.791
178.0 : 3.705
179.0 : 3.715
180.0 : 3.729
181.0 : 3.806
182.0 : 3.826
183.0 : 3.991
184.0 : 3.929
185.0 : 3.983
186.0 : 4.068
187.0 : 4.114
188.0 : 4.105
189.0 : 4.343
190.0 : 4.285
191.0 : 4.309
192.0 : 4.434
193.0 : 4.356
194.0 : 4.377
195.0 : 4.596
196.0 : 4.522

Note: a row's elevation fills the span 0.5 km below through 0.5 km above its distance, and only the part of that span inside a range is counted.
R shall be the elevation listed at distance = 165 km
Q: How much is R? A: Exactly 2.265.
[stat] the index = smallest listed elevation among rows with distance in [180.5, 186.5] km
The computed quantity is 3.806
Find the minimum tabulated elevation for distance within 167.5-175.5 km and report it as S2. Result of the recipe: 2.889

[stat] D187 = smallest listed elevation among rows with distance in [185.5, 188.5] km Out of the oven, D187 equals 4.068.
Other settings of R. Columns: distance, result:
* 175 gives 3.719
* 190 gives 4.285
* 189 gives 4.343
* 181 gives 3.806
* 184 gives 3.929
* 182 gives 3.826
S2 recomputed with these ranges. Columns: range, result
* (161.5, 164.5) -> 1.994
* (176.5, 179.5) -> 3.705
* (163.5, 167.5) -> 2.117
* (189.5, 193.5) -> 4.285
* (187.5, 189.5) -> 4.105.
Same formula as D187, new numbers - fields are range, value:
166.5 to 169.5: 2.69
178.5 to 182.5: 3.715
